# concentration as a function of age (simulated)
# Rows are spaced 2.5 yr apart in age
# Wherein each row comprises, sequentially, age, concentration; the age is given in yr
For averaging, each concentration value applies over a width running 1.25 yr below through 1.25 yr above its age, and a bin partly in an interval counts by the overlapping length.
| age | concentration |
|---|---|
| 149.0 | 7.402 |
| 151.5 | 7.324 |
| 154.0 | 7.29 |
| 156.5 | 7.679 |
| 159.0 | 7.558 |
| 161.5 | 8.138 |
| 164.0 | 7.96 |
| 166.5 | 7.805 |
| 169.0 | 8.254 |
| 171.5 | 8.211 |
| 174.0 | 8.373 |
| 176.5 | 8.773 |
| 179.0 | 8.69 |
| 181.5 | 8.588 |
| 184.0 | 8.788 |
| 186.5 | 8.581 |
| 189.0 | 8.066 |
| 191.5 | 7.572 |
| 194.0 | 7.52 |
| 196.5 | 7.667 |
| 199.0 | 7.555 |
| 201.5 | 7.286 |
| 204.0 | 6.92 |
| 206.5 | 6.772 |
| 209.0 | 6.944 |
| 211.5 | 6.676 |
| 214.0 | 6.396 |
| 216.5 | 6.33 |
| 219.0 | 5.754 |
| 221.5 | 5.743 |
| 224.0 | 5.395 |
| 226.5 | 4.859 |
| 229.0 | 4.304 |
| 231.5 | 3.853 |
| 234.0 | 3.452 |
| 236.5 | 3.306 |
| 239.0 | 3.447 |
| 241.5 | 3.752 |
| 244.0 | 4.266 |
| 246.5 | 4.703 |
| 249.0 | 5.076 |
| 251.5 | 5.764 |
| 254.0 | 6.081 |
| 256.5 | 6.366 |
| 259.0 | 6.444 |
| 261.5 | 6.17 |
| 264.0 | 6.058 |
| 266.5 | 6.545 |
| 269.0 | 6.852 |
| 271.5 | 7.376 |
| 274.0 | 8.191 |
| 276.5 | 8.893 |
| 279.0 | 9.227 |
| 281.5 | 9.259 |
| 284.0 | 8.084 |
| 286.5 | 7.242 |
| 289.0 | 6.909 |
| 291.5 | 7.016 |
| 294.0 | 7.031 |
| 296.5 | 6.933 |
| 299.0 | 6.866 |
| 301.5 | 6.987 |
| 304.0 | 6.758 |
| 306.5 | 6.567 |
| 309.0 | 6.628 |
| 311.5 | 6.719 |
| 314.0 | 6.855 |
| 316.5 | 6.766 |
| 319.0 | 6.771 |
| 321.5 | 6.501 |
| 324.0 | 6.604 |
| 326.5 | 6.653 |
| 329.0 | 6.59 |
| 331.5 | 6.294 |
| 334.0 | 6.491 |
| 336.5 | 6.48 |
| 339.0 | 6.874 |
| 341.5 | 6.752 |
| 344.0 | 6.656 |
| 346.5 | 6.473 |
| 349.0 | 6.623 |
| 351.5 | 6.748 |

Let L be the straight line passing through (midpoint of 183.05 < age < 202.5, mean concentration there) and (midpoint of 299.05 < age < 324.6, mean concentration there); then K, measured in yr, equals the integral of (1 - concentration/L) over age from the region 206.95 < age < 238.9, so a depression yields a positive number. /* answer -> 10.0 yr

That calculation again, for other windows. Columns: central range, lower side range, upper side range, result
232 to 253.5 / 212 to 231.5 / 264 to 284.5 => 7.37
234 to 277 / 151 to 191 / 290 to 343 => 9.23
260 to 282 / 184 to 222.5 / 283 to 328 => -1.89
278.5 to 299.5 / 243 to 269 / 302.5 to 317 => -4.07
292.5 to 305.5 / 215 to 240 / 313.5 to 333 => -1.67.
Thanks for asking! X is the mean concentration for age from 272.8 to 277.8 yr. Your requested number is 8.55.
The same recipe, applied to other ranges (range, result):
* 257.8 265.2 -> 6.22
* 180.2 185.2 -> 8.69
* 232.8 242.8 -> 3.49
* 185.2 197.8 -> 7.88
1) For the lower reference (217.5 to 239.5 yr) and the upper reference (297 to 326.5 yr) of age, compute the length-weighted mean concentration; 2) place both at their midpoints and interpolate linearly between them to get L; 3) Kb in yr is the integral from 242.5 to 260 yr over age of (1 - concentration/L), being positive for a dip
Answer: -1.2 yr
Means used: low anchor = 4.51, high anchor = 6.73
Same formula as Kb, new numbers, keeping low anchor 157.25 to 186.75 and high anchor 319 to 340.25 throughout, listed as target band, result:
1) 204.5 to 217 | 1.9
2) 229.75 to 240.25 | 5.6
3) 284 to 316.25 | -0.1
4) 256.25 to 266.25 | 1.4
